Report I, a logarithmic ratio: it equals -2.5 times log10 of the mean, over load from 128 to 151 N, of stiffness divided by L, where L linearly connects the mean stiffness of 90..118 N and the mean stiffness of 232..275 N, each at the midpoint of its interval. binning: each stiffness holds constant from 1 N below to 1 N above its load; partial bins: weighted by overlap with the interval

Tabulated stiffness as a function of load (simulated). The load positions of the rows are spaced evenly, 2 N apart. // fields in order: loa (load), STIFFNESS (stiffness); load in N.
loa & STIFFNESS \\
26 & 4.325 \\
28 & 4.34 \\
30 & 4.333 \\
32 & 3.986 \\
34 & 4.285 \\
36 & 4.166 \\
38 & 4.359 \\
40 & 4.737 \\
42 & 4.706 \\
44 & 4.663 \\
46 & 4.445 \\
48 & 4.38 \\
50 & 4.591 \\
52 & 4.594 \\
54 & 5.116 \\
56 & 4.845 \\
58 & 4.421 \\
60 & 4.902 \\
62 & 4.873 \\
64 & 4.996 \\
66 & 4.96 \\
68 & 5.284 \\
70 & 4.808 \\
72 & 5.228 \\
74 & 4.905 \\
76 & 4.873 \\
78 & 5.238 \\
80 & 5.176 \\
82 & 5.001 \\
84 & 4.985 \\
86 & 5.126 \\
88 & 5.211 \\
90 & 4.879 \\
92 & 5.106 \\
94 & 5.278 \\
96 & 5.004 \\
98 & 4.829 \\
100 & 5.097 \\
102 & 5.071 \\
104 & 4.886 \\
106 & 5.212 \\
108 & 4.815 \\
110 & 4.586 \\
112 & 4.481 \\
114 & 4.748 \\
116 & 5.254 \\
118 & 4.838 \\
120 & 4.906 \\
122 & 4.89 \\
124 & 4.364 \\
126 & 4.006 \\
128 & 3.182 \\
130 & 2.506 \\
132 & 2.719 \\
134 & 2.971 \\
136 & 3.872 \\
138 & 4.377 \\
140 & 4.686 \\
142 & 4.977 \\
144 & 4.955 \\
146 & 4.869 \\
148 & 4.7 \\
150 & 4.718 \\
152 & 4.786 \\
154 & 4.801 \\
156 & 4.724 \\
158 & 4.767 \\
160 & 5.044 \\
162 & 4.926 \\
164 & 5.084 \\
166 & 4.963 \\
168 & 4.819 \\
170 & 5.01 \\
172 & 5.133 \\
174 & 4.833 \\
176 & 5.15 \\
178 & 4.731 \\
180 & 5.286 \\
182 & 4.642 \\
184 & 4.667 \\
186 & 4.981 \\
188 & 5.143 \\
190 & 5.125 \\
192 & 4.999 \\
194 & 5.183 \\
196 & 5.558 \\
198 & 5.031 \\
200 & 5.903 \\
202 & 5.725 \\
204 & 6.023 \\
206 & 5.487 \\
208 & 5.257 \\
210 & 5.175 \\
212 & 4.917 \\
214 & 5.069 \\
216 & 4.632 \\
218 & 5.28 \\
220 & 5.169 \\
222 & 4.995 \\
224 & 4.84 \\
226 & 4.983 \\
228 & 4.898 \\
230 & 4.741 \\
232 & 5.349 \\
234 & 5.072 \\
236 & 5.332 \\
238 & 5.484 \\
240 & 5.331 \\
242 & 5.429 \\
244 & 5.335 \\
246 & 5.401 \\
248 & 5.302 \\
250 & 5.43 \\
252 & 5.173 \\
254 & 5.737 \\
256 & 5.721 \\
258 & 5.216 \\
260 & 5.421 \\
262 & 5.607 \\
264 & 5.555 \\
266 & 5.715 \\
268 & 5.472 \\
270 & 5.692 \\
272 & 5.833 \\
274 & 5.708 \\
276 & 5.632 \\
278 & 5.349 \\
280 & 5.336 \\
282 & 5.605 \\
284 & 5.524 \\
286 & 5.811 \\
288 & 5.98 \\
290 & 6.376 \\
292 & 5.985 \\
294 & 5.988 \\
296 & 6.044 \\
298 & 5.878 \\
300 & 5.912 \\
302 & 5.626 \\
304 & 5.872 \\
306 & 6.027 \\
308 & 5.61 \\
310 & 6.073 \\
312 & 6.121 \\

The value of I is 0.24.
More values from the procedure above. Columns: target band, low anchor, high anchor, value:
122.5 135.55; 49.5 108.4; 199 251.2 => 0.44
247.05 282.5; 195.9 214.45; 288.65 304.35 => 0.05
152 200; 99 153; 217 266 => -0.04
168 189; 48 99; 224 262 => 0.05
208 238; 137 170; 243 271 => 0.05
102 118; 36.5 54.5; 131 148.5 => -0.12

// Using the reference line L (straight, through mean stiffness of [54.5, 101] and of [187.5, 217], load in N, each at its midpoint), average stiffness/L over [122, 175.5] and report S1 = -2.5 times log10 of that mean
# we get 0.16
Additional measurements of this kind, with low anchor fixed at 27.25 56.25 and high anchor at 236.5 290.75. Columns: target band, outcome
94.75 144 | 0.10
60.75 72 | -0.09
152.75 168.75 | 0.04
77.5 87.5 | -0.09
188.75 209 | -0.04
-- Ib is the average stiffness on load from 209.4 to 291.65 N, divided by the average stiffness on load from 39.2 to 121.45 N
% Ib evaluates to 1.1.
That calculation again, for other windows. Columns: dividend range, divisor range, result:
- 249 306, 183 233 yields 1.10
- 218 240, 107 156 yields 1.17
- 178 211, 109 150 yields 1.22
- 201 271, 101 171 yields 1.17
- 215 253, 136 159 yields 1.09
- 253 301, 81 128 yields 1.18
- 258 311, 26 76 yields 1.23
